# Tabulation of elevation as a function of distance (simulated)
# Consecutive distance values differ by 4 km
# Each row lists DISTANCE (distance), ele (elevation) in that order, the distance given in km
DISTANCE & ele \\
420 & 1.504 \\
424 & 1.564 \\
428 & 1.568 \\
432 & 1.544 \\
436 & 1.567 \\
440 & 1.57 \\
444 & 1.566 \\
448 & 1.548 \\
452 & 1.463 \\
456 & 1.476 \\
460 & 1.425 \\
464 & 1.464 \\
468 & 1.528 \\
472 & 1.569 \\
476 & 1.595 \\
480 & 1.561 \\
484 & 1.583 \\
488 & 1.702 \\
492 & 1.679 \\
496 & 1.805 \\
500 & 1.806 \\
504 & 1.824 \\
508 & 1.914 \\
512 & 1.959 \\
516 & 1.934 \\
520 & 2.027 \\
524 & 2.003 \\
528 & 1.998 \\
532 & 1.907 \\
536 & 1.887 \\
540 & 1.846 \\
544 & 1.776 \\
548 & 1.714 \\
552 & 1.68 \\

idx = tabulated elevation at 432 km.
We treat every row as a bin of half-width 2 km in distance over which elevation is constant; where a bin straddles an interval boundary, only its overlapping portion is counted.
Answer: 1.544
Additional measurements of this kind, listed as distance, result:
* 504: 1.824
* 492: 1.679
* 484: 1.583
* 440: 1.57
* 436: 1.567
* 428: 1.568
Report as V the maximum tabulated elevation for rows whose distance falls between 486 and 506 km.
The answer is 1.824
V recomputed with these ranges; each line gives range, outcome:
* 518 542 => 2.027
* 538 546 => 1.846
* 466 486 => 1.595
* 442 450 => 1.566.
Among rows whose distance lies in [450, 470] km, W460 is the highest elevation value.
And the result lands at 1.528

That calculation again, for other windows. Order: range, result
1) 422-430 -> 1.568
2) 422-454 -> 1.57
